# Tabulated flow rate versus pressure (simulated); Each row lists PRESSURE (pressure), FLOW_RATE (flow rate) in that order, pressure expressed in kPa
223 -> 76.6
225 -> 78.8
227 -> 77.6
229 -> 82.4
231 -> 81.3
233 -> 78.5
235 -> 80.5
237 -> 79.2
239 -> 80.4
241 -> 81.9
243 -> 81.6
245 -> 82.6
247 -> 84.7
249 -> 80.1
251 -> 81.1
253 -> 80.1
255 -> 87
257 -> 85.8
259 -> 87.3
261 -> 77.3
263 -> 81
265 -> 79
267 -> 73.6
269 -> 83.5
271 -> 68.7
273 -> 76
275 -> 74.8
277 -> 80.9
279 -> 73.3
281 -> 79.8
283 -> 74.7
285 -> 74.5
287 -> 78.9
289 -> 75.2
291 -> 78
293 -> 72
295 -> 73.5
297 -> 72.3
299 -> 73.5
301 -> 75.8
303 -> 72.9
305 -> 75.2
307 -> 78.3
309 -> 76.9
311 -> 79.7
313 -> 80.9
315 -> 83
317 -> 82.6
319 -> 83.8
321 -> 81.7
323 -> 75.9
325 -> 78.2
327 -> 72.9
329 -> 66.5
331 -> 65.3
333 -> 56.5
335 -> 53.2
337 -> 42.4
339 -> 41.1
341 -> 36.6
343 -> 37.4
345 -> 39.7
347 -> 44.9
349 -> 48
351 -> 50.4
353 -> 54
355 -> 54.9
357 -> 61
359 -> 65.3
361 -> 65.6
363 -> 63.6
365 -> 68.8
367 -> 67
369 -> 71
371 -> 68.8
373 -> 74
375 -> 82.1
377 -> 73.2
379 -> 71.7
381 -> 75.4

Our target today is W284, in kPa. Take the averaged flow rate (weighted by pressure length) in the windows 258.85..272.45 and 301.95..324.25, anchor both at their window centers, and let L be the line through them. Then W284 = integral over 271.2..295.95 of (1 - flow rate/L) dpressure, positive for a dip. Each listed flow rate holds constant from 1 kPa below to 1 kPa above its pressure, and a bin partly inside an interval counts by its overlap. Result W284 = 0.9 kPa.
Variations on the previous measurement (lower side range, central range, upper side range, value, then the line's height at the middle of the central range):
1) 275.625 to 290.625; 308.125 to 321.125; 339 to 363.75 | -3.27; 65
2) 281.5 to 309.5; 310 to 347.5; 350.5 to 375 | 3.67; 70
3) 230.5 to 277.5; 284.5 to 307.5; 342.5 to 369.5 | -1.45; 70.5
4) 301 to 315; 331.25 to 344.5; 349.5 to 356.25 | 3.45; 61.2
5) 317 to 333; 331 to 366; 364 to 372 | 9.25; 71.3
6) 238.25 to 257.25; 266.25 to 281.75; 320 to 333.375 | 0.50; 78.9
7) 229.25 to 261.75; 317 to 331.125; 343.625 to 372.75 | -2.17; 65.9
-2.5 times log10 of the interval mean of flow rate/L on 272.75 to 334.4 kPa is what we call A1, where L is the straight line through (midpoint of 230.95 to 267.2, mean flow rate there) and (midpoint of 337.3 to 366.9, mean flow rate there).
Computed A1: -0.148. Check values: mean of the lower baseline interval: 81.4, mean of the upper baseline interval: 52.5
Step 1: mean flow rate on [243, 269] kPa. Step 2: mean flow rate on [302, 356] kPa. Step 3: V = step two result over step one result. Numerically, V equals 0.78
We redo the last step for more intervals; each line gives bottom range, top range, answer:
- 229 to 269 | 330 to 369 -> 0.66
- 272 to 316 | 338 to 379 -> 0.77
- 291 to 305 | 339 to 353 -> 0.59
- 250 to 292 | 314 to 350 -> 0.77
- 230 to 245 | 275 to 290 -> 0.95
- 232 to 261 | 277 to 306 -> 0.92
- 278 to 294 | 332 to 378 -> 0.76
